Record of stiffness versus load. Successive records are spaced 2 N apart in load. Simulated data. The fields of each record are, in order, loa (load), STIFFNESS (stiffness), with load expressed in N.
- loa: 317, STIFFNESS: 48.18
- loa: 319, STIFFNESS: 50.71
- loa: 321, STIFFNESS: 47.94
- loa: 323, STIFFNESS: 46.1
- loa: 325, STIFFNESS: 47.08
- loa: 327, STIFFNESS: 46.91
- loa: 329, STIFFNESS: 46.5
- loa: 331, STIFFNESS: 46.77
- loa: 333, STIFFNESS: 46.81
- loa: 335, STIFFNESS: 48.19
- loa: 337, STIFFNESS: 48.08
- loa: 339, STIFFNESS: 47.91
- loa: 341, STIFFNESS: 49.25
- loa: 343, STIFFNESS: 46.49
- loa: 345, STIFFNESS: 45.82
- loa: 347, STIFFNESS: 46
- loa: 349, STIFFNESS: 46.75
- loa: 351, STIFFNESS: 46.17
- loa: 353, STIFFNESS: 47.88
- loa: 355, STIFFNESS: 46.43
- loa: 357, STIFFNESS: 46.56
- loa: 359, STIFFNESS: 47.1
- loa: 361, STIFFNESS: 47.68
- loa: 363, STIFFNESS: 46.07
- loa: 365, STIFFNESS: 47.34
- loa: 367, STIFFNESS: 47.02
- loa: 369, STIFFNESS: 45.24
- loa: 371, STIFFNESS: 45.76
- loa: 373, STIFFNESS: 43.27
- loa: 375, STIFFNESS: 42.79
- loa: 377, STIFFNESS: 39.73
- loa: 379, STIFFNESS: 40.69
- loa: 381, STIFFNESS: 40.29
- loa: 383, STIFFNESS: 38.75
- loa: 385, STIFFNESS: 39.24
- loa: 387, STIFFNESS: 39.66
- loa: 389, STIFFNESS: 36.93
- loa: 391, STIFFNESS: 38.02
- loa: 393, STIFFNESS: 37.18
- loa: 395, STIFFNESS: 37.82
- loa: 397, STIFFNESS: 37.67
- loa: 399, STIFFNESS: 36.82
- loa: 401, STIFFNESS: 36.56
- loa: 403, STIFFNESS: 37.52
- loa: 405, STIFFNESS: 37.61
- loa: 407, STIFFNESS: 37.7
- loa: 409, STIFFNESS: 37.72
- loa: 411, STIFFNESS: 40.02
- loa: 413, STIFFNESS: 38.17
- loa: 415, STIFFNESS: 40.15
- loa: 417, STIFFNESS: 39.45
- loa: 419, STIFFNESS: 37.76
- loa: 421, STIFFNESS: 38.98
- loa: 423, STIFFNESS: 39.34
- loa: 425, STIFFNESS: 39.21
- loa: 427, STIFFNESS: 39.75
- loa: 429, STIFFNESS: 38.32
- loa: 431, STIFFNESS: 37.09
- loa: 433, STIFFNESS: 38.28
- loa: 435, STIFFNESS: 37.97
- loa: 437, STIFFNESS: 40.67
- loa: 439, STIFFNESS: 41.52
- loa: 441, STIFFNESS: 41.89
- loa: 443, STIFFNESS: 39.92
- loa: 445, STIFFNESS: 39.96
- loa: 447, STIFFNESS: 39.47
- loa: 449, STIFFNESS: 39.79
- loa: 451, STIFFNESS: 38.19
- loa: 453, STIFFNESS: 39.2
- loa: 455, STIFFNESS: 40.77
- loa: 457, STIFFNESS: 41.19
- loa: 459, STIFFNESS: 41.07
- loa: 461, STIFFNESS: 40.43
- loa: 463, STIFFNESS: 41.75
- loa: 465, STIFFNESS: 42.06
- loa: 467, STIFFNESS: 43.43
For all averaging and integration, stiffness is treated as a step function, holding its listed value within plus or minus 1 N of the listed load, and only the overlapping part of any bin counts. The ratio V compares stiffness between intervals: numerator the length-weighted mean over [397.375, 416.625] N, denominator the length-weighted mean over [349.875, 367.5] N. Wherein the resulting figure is 0.81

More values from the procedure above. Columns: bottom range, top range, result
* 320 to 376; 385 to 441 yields 0.83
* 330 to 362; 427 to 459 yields 0.84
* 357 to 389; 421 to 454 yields 0.91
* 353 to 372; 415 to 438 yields 0.83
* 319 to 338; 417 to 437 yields 0.82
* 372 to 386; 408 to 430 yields 0.96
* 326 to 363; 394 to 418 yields 0.81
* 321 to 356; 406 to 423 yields 0.82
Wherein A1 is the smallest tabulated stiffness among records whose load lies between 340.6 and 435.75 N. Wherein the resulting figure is 36.56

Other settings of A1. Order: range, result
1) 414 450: 37.09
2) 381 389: 36.93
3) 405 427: 37.61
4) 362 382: 39.73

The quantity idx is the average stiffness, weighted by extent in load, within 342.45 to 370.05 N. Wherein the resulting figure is 46.6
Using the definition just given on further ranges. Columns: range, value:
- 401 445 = 39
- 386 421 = 38.1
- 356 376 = 45.9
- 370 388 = 41.1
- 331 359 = 47.1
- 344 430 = 41.4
